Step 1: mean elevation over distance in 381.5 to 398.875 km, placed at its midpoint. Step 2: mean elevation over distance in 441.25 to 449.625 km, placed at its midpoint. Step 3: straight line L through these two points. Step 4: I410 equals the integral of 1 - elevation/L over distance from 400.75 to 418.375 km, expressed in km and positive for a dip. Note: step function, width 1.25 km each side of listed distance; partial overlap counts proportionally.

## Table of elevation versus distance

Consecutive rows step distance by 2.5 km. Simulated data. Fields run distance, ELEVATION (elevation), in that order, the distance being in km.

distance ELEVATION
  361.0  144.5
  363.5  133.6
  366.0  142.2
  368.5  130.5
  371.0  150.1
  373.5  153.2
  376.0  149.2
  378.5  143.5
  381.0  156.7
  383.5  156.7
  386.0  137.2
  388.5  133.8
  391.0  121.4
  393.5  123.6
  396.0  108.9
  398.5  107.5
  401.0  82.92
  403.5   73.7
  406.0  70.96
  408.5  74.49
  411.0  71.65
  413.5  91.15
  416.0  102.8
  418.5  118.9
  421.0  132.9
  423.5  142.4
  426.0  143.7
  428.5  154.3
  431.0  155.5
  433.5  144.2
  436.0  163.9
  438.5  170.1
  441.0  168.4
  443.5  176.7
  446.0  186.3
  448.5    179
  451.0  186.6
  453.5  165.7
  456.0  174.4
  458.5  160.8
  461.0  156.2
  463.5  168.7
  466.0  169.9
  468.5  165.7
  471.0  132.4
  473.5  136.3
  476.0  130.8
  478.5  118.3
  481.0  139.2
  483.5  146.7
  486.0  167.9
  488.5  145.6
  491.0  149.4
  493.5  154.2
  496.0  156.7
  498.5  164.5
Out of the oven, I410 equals 7.64 km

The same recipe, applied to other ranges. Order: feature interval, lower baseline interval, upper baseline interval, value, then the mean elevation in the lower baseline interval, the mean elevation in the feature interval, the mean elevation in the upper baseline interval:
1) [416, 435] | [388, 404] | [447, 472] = -0.58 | 108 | 139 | 166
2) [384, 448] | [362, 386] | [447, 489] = 9.91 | 146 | 127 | 156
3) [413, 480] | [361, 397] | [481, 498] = -2.18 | 139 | 152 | 153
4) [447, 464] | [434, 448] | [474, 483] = -1.55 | 172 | 171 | 131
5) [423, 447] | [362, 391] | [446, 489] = -1.41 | 143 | 161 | 157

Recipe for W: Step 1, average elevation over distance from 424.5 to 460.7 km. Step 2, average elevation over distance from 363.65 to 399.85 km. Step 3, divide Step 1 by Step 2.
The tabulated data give 1.2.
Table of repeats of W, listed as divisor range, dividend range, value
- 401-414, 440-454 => 2.34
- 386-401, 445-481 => 1.35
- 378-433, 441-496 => 1.33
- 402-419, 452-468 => 1.96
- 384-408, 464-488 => 1.36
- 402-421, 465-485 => 1.60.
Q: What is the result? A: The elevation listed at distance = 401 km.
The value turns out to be 82.92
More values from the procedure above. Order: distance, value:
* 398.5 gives 107.5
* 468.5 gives 165.7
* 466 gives 169.9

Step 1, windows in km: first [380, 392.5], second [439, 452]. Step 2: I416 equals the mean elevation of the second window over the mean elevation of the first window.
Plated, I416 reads 1.27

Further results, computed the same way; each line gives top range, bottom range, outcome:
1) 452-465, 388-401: 1.44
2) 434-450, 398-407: 2.10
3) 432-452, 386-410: 1.69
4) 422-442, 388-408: 1.54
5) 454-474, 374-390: 1.09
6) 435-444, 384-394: 1.29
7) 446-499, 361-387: 1.08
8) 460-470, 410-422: 1.59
